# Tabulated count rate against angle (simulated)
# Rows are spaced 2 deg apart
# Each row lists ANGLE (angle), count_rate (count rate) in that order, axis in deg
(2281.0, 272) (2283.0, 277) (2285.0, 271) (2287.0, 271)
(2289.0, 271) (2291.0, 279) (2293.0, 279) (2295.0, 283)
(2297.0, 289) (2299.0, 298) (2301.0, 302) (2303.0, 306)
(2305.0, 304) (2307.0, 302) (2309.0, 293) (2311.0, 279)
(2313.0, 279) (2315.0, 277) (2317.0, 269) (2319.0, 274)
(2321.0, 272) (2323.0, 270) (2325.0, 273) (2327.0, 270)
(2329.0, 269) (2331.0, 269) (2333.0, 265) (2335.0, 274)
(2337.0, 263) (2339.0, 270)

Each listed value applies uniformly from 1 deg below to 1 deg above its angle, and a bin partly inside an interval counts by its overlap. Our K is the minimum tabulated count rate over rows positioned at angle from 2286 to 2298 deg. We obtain 271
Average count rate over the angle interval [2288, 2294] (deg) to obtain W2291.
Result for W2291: 276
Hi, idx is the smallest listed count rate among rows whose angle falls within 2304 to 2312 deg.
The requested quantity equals 279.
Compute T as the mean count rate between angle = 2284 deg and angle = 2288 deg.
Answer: 271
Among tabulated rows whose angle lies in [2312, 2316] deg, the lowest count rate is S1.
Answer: 277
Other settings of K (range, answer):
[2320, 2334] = 265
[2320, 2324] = 270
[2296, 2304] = 289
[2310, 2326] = 269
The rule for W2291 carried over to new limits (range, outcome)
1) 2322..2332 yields 270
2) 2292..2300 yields 287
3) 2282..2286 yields 274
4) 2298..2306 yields 302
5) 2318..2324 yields 272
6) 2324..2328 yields 272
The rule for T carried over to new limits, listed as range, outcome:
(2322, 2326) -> 272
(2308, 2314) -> 284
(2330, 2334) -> 267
